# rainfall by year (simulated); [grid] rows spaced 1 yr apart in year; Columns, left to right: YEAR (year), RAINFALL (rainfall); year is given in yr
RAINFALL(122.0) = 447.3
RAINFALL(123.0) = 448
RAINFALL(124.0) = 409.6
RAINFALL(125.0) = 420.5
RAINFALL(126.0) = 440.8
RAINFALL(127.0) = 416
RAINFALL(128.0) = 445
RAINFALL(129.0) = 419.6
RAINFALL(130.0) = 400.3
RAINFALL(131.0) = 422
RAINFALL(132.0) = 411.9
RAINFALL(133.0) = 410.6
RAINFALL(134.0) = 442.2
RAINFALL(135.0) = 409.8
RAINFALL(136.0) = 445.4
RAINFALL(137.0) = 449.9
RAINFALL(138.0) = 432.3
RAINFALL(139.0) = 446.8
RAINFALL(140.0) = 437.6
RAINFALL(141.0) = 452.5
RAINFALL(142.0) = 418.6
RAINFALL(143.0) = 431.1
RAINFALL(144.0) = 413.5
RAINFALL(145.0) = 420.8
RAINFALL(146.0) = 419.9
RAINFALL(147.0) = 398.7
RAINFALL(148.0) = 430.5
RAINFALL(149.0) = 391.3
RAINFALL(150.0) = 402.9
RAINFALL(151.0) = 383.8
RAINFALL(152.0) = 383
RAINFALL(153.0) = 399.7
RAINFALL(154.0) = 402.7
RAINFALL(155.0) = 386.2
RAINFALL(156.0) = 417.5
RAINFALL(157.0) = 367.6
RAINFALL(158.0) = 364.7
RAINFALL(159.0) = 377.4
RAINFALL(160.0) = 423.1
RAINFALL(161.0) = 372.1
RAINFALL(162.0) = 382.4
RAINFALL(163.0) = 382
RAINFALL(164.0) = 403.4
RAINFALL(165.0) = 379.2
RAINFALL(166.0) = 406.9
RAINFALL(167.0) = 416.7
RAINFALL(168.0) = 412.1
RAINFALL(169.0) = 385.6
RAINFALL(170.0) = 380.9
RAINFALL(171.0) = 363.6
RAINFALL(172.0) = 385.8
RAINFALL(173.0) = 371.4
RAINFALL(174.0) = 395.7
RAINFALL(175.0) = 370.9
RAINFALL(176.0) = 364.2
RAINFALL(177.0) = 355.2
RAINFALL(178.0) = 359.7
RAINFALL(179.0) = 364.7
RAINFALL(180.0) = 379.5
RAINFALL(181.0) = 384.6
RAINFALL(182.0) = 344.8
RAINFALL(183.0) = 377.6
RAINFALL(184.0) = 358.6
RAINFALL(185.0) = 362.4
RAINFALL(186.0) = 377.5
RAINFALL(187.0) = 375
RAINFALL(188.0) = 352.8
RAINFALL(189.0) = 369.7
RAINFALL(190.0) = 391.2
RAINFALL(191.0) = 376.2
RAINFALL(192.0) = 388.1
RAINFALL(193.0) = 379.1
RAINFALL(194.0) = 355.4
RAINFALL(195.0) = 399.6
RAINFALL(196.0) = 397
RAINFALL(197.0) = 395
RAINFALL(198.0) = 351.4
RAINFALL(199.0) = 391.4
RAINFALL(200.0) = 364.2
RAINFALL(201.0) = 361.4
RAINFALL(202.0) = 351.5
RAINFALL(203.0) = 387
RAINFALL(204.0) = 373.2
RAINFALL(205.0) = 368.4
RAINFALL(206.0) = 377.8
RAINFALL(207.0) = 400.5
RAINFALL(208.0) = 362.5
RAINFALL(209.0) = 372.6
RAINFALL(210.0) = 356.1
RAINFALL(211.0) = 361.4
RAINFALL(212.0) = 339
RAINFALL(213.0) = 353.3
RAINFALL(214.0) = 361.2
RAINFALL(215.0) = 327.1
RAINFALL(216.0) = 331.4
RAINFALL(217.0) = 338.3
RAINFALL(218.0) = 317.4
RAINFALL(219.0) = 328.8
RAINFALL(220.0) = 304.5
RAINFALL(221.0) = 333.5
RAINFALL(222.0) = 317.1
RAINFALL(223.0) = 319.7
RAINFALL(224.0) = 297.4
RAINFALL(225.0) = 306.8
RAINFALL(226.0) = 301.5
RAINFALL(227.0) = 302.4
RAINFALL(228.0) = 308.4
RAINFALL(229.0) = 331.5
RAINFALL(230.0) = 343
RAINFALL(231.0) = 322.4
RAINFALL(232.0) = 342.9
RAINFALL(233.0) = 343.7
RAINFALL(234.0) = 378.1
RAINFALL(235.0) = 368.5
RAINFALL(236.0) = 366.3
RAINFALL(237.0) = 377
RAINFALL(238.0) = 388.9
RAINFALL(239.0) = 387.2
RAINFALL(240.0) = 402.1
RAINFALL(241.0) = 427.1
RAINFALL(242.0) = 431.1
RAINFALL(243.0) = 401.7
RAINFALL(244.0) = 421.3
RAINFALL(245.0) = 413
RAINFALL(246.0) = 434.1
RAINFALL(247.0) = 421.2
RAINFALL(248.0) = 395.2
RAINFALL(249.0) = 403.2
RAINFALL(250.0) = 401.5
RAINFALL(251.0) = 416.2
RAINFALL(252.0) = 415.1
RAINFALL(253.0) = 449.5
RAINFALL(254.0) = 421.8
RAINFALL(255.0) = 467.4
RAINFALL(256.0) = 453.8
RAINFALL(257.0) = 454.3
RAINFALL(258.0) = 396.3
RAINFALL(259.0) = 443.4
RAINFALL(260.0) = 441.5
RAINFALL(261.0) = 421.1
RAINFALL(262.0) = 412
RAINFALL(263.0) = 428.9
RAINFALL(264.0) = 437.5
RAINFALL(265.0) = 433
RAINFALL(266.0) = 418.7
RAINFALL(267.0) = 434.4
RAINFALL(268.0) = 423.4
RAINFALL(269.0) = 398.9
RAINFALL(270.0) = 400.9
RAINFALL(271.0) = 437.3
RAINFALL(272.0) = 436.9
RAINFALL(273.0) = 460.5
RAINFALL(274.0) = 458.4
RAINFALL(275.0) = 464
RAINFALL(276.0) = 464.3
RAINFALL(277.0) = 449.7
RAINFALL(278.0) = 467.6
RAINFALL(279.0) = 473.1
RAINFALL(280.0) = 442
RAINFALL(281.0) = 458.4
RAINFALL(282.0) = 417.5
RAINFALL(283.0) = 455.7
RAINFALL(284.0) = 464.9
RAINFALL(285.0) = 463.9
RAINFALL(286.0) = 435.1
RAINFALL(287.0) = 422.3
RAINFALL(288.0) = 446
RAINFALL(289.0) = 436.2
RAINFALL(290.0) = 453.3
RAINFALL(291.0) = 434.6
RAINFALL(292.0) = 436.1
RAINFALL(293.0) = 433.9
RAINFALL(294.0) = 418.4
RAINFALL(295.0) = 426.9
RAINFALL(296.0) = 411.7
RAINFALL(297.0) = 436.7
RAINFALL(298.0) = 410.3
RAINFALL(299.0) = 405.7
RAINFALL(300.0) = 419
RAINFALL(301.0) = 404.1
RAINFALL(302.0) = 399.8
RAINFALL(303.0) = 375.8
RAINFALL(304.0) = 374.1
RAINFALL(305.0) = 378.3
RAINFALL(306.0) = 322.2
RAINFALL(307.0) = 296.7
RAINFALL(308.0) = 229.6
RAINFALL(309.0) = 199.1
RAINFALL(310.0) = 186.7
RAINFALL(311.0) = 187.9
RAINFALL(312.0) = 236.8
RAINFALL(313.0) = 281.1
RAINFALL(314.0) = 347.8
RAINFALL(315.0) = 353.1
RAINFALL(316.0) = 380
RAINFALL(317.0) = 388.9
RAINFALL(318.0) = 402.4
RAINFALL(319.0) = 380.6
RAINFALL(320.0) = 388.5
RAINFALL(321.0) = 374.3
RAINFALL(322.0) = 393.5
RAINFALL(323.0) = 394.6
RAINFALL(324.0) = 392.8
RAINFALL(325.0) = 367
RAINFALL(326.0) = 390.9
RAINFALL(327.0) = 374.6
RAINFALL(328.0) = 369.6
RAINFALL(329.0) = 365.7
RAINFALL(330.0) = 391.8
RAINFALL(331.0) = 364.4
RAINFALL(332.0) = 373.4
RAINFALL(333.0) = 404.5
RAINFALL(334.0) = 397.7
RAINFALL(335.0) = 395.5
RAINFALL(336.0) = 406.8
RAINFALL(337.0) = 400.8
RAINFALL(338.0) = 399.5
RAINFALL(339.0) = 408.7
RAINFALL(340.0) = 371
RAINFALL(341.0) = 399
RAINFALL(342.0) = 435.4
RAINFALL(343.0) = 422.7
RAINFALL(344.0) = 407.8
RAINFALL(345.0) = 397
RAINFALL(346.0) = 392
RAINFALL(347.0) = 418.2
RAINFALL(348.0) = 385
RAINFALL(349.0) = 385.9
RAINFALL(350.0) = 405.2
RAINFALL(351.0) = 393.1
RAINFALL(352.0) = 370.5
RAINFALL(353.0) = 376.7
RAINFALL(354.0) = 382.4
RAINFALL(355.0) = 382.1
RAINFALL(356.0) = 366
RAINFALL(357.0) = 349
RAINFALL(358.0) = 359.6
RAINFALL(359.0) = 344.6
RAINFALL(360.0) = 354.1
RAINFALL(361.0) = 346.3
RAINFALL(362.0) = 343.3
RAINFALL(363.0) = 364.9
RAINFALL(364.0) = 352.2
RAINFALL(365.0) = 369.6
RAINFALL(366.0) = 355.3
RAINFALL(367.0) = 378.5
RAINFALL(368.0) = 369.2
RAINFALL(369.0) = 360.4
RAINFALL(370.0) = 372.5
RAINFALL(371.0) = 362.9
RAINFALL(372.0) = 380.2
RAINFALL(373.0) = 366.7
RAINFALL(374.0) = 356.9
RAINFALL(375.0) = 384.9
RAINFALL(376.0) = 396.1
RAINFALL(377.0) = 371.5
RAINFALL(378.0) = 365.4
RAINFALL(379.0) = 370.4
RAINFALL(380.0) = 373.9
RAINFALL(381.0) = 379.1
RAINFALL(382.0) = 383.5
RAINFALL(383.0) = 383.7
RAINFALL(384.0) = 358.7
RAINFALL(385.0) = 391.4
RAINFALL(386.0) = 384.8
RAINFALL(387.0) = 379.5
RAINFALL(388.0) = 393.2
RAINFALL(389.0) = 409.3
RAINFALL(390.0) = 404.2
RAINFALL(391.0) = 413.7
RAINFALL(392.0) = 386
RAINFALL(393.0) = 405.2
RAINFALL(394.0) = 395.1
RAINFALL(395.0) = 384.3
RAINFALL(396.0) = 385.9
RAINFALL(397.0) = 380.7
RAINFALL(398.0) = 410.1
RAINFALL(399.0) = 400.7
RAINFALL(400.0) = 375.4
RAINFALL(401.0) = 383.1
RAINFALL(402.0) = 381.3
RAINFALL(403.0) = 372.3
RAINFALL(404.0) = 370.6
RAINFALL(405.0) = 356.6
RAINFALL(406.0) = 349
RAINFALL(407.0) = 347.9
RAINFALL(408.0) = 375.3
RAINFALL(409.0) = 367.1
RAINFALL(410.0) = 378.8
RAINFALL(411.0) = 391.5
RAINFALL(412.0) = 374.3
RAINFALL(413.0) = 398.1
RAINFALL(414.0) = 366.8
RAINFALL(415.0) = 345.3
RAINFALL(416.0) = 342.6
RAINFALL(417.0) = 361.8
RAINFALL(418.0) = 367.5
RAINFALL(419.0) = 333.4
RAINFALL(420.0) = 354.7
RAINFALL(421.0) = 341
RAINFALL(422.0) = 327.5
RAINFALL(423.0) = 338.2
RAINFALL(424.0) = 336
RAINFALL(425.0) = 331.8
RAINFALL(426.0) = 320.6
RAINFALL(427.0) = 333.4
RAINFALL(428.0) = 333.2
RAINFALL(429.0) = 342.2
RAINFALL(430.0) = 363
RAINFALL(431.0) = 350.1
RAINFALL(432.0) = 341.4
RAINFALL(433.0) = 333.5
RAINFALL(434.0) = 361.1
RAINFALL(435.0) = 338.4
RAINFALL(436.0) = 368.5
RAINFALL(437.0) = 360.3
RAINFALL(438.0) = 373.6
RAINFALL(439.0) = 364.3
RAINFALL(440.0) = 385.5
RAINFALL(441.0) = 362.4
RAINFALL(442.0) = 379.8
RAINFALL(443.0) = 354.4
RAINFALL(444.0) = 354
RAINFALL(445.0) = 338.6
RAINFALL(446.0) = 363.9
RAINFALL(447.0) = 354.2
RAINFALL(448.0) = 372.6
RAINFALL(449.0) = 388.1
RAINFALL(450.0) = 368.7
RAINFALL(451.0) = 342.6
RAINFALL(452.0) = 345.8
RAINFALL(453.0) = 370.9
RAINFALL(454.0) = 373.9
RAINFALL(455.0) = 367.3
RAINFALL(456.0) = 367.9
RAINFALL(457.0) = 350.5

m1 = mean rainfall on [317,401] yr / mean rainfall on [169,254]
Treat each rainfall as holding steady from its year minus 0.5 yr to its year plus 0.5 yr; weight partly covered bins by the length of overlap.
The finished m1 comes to 1.04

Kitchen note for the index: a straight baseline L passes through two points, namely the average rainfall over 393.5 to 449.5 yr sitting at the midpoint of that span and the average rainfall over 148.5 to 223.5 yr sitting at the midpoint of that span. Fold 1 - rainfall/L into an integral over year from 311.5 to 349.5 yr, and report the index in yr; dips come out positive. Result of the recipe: -1.77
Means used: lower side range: 372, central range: 383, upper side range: 362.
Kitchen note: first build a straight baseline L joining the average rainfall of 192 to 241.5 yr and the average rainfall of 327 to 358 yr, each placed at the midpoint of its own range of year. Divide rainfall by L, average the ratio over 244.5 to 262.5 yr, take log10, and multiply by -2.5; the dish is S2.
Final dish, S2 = -0.17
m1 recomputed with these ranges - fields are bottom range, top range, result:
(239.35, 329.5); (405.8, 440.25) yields 0.88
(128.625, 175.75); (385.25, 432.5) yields 0.91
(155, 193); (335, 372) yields 1.00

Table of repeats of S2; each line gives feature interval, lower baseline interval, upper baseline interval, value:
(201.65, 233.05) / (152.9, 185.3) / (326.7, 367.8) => 0.13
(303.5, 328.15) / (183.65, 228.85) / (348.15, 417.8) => 0.10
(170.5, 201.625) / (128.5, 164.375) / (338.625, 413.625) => 0.09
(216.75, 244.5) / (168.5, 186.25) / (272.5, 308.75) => 0.13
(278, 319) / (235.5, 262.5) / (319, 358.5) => 0.05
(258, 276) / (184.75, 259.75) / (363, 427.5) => -0.16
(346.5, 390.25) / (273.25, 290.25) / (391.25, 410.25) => 0.07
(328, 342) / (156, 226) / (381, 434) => -0.07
